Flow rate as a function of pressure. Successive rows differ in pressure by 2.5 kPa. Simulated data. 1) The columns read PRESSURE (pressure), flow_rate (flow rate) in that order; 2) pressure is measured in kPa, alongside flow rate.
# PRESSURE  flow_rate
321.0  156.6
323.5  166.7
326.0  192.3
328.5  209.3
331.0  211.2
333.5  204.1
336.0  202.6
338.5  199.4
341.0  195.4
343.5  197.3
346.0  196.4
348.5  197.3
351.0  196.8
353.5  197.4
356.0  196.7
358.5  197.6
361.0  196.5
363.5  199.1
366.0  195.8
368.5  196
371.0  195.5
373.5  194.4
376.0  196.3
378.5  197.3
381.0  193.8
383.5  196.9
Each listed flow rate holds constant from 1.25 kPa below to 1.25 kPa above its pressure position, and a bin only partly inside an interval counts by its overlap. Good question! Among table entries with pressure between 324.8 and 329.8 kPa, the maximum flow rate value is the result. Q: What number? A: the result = 209.3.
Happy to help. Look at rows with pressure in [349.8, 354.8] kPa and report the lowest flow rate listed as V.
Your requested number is 196.8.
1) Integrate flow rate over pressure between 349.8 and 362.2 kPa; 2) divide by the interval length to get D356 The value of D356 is 197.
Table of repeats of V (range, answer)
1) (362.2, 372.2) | 195.5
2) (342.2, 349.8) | 196.4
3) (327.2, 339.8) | 199.4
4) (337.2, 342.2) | 195.4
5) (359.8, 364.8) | 196.5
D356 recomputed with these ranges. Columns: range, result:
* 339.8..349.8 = 197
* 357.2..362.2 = 197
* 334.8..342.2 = 199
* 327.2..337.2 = 207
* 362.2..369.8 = 197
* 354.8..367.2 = 197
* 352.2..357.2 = 197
